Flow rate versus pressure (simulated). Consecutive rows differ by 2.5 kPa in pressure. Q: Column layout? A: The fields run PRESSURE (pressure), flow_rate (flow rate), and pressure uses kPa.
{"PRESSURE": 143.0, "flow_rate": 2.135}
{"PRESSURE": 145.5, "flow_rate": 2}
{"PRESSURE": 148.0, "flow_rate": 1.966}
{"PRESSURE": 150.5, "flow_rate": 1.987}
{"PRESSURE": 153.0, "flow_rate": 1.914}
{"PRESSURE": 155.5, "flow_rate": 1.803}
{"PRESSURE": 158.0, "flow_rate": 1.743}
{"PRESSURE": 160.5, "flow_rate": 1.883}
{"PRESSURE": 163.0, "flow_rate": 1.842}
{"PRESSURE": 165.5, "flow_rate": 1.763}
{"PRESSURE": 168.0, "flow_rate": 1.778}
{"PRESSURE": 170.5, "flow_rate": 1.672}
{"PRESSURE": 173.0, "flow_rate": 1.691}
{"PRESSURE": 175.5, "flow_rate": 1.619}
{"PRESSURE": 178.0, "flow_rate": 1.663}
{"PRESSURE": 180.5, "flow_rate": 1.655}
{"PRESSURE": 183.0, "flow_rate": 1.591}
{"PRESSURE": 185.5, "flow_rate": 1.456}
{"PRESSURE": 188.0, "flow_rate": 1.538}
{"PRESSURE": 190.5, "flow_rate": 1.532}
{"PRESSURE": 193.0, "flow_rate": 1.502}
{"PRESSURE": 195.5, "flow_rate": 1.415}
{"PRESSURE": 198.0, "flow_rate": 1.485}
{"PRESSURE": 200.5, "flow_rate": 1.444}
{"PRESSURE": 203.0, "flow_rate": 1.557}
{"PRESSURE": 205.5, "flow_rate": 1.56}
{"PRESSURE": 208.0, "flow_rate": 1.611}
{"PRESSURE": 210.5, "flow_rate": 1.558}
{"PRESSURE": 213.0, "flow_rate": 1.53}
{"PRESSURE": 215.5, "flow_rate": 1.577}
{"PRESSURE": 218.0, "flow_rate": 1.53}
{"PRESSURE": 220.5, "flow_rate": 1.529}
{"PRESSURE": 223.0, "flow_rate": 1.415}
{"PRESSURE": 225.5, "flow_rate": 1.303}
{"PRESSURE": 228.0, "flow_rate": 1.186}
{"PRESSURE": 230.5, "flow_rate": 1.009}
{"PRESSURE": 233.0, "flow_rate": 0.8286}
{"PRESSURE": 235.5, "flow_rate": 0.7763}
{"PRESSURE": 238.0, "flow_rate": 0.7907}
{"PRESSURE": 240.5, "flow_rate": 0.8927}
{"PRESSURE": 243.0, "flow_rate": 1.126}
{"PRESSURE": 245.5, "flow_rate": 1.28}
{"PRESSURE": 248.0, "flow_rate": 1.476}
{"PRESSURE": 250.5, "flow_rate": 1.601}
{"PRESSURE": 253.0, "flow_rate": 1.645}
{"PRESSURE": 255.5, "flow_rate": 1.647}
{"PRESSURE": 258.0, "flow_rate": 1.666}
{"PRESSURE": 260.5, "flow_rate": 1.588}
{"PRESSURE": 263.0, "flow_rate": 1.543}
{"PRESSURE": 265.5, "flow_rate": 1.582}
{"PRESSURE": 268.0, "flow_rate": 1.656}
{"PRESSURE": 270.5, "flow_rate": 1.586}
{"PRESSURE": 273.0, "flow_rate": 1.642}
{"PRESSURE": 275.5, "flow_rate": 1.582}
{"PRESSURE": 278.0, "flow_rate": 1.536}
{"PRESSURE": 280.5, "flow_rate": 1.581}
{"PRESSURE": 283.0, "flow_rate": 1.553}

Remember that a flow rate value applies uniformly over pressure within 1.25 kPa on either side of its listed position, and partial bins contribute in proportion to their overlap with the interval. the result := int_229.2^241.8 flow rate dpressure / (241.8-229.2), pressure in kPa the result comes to 0.862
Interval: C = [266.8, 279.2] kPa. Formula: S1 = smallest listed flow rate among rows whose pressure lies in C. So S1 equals 1.536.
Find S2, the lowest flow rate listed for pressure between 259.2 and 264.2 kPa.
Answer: 1.543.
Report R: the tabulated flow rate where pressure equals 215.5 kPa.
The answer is 1.577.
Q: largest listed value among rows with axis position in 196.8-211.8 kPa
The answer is 1.611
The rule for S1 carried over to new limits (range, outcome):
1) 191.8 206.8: 1.415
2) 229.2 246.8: 0.7763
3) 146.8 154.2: 1.914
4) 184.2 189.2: 1.456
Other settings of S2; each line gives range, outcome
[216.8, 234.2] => 0.8286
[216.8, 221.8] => 1.529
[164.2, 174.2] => 1.672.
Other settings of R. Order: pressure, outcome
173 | 1.691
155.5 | 1.803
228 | 1.186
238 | 0.7907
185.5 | 1.456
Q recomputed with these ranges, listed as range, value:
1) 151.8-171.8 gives 1.914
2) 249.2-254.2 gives 1.645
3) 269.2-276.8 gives 1.642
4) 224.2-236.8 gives 1.303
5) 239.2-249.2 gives 1.476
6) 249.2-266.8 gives 1.666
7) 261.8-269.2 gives 1.656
